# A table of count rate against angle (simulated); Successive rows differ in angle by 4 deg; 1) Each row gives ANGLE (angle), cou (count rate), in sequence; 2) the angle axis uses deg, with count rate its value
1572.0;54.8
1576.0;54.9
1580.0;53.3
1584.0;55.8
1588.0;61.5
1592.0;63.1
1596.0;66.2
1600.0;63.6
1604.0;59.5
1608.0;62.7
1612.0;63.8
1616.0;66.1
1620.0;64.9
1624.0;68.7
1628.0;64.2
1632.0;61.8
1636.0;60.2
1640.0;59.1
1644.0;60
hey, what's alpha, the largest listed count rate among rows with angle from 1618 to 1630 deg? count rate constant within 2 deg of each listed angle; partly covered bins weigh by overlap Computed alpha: 68.7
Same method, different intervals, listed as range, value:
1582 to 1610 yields 66.2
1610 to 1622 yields 66.1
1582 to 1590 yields 61.5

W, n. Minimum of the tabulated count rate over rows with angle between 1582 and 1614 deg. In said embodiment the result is 55.8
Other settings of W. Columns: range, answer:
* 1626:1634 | 61.8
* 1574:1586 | 53.3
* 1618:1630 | 64.2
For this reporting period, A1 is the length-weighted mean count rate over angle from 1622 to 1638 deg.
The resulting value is 63.7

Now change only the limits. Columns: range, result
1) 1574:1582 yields 54.1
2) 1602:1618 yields 63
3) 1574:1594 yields 57.7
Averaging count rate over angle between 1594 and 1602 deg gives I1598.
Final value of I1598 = 64.9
